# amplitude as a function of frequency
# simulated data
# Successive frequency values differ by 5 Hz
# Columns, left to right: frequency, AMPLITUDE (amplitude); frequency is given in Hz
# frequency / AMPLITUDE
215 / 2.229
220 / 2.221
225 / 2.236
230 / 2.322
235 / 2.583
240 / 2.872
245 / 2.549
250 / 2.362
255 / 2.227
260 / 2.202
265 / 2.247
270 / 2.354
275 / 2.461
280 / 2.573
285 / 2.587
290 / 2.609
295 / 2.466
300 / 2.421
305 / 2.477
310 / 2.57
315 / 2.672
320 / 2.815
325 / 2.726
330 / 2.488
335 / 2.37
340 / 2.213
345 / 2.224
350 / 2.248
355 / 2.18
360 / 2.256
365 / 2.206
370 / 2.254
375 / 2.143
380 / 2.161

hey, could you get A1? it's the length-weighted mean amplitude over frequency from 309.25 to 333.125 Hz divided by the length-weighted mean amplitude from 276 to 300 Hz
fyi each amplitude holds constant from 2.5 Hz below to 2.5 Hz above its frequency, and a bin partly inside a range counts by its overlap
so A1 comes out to 1.0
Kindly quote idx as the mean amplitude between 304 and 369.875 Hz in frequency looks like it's 2.41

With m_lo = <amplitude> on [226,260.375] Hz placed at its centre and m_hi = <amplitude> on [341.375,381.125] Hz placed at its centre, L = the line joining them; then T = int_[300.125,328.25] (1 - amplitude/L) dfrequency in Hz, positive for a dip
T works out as -3.93 Hz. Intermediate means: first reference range 2.45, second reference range 2.21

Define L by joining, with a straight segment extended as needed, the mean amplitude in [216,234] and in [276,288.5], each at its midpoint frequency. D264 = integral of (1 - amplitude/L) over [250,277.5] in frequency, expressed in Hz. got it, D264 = 1.9 Hz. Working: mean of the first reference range 2.28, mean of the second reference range 2.57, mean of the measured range 2.3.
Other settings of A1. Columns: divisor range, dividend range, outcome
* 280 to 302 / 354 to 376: 0.88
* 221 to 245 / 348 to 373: 0.89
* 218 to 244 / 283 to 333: 1.05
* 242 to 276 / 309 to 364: 1.03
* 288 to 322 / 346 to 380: 0.86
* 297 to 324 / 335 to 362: 0.86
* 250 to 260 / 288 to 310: 1.11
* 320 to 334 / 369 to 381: 0.83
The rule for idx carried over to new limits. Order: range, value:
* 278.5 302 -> 2.53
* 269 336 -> 2.55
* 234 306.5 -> 2.46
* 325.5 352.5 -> 2.34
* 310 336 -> 2.62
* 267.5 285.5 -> 2.48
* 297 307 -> 2.45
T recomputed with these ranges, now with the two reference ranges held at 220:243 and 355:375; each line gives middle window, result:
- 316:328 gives -2.3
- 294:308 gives -0.7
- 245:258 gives 0.5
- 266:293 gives -1.4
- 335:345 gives 0.1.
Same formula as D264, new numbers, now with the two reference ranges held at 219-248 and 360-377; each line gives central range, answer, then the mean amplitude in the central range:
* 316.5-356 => -2.6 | 2.42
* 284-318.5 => -3.1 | 2.55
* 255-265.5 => 0.9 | 2.22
